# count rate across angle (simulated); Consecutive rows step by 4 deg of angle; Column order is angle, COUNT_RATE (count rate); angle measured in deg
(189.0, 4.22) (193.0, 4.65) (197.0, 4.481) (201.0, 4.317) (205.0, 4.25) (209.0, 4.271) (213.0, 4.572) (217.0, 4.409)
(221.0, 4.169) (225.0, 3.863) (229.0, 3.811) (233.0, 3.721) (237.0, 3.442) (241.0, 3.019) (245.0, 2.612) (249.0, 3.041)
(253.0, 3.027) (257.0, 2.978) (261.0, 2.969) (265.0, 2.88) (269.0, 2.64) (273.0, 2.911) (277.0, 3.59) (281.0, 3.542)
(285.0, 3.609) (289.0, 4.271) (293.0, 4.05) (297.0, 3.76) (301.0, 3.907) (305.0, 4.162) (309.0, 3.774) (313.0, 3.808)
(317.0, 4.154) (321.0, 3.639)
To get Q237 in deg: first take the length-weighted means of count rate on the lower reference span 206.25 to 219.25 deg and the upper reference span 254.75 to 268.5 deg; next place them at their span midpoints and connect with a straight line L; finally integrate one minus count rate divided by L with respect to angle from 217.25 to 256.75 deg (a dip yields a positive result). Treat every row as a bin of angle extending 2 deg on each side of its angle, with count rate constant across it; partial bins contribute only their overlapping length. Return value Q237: 2.6 deg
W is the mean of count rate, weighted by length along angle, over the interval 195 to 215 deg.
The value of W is 4.38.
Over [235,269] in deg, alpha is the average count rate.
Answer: 2.98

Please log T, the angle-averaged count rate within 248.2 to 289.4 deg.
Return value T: 3.19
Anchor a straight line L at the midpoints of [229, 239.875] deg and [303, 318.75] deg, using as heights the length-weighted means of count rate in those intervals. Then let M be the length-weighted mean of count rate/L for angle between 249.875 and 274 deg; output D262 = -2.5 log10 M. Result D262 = 0.27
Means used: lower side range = 3.58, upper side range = 3.97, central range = 2.91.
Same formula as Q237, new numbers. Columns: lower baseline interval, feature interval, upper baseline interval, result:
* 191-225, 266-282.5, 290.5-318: 3.76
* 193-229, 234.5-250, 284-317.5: 4.16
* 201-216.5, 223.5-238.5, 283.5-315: 1.91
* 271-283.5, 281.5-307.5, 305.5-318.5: -2.08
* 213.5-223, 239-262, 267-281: 4.33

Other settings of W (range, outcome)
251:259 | 3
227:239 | 3.66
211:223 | 4.38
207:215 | 4.42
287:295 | 4.16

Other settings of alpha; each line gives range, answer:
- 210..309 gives 3.55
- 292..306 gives 3.95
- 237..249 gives 2.96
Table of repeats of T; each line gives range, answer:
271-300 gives 3.68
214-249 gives 3.62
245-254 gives 2.94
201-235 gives 4.14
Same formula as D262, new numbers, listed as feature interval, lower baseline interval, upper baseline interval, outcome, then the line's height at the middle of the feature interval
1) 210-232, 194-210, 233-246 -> -0.109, 3.75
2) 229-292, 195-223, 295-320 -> 0.258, 4.12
